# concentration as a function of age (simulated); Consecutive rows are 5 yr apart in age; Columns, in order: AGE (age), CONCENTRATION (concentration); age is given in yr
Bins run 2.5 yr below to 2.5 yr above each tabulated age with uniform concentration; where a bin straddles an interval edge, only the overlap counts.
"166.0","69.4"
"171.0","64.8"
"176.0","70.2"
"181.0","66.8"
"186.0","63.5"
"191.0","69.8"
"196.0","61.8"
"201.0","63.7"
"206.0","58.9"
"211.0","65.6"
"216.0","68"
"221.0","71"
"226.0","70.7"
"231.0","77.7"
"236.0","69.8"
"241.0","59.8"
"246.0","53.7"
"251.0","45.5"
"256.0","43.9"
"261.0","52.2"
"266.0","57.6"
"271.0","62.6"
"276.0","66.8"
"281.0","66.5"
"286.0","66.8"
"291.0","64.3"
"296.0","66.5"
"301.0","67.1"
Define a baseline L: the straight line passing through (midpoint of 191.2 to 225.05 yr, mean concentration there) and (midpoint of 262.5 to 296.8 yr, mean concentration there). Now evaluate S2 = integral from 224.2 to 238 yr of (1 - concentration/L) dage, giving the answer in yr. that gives -1.7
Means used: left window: 65.4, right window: 64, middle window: 72.9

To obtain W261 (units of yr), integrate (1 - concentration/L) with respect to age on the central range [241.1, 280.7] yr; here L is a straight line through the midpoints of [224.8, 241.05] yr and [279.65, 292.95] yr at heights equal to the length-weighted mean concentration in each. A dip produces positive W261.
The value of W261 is 7.3 yr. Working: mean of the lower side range 70.9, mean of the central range 55.6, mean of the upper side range 65.9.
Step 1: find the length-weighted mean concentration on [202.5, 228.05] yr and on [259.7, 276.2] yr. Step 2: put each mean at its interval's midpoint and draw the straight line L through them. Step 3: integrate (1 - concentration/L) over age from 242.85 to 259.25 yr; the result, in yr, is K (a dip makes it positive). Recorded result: 3.5 yr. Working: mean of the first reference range 66.6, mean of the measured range 48.4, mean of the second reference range 59.4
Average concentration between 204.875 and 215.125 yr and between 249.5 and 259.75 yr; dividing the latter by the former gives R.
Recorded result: 0.7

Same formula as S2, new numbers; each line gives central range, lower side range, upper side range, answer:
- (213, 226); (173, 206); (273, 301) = -0.8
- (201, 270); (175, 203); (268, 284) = 4.4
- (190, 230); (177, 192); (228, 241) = 1.4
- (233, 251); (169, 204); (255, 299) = 1.1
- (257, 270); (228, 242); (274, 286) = 2.6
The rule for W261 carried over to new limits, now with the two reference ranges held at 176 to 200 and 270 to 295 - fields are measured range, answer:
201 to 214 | 0.6 yr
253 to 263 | 2.7 yr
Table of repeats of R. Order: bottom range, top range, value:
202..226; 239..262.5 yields 0.77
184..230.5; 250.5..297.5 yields 0.90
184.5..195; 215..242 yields 1.06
